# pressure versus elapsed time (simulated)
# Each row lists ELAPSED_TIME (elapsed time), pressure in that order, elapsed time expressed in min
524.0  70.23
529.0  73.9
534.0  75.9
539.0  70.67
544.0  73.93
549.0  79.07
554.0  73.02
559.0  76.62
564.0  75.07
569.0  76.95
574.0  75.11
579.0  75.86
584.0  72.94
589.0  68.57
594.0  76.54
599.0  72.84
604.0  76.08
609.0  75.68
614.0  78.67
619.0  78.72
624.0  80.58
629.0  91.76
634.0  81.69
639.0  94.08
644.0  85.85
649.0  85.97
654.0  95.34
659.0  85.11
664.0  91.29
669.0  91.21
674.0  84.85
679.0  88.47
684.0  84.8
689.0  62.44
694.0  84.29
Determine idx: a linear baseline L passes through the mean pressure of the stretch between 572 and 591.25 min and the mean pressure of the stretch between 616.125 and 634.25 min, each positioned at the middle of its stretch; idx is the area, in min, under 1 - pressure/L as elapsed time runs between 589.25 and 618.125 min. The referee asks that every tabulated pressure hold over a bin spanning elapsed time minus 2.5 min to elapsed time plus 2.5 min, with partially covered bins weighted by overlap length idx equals 1.0 min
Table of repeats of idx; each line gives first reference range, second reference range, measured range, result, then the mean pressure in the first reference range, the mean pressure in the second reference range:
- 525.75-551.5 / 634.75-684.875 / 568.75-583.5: 0.7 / 74.6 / 88.6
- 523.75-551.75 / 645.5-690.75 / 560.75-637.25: 2.3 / 74.2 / 85.9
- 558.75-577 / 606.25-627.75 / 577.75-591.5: 0.9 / 75.9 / 79.2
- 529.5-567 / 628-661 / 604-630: 1.4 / 74.9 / 88.4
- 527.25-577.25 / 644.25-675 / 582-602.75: 1.9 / 75.1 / 88.9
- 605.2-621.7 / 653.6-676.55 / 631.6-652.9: -0.9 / 77.6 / 89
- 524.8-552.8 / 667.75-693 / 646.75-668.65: -2.4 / 74.3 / 82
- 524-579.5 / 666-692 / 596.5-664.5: -3.3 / 74.9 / 82.6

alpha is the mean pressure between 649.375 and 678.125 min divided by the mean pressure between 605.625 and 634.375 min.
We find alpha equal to 1.10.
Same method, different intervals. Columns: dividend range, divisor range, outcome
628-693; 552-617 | 1.15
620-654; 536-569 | 1.16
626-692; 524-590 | 1.16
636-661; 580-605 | 1.22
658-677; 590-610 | 1.18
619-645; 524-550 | 1.16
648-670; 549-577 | 1.19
